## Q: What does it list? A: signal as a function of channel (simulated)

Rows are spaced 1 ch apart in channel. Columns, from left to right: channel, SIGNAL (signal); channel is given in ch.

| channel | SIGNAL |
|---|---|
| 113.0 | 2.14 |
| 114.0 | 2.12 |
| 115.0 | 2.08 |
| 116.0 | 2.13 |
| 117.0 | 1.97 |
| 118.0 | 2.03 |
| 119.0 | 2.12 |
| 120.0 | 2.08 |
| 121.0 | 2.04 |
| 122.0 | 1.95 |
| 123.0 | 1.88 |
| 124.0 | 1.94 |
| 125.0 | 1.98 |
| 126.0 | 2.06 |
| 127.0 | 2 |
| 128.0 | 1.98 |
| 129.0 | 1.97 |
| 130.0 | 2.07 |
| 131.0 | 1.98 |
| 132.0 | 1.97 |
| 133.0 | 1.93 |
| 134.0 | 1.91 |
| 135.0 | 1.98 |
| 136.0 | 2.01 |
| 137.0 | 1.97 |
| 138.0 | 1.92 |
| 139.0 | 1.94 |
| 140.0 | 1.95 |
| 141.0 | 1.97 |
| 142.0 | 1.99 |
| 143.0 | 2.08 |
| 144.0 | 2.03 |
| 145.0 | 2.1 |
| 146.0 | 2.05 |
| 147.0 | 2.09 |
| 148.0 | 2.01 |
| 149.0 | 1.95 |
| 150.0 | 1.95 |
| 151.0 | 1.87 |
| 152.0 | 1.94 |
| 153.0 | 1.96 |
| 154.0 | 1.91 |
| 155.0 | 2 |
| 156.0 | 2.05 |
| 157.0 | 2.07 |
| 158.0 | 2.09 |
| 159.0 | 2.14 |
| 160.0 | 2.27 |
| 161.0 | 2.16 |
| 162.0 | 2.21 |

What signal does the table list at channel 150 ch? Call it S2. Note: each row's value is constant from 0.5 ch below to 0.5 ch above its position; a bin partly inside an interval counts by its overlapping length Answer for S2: 1.95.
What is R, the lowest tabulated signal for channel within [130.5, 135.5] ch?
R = 1.91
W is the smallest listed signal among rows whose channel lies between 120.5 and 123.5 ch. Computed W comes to 1.88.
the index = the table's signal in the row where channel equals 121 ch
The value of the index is 2.04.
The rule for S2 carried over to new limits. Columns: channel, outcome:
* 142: 1.99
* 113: 2.14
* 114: 2.12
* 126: 2.06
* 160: 2.27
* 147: 2.09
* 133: 1.93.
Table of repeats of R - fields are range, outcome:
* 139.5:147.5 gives 1.95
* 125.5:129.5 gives 1.97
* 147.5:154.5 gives 1.87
